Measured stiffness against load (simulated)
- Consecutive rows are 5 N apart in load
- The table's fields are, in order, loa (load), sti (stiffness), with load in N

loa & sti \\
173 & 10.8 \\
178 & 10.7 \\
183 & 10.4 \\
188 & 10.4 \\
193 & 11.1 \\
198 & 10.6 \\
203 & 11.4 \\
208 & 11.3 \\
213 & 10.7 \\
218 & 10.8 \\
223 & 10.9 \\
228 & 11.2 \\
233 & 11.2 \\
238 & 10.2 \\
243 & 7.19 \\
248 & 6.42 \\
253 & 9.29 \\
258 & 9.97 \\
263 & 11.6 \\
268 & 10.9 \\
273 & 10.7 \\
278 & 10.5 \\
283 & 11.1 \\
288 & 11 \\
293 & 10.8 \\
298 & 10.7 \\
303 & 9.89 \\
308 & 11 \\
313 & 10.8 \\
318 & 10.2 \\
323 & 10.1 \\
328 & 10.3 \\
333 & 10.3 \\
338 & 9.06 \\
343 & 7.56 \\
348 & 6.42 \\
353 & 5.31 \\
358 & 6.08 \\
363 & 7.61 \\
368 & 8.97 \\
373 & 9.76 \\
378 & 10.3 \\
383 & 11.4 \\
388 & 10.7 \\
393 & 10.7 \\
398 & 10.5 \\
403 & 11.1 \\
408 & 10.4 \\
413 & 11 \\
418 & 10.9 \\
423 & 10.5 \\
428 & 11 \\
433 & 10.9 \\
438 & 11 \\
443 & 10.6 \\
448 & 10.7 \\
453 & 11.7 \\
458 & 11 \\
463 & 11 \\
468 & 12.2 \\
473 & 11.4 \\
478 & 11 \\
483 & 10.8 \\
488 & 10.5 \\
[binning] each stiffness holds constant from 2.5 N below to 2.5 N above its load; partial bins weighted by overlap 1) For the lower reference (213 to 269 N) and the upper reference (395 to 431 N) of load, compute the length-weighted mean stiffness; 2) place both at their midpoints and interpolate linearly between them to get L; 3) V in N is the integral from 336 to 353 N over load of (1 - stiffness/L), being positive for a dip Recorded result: 5.1 N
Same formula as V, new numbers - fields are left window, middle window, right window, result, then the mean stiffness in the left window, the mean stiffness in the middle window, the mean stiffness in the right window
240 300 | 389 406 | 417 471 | 0.04 N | 10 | 10.8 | 11.1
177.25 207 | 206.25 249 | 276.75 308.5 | 2.67 N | 10.8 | 10.1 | 10.7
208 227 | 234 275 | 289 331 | 4.39 N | 10.9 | 9.58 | 10.5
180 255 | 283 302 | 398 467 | -0.60 N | 10.2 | 10.8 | 10.9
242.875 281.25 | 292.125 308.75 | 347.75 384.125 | -2.44 N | 9.75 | 10.5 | 8.22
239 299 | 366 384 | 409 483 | 1.01 N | 10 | 10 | 11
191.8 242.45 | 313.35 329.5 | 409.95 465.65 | 0.87 N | 10.8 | 10.3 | 10.9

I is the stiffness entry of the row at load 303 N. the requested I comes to 9.89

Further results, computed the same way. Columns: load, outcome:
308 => 11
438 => 11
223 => 10.9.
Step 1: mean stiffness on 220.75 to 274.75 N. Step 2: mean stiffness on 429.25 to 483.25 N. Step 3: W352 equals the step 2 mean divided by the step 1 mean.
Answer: 1.12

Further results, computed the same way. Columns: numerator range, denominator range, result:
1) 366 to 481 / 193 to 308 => 1.04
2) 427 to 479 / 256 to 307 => 1.04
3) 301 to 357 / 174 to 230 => 0.84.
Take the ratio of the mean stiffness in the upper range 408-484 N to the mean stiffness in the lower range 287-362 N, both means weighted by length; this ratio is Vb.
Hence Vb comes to 1.19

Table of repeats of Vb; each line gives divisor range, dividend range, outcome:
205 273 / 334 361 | 0.70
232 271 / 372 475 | 1.14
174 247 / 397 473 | 1.05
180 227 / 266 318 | 0.99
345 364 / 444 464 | 1.76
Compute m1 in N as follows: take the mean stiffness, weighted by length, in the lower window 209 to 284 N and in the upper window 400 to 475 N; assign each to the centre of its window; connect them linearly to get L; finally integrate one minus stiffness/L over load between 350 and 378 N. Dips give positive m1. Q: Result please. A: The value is 7.7 N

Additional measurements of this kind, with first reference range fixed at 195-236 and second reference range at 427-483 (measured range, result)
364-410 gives 3.1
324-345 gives 3.2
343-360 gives 7.5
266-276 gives 0.2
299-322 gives 1.2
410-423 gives 0.3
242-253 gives 3.7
